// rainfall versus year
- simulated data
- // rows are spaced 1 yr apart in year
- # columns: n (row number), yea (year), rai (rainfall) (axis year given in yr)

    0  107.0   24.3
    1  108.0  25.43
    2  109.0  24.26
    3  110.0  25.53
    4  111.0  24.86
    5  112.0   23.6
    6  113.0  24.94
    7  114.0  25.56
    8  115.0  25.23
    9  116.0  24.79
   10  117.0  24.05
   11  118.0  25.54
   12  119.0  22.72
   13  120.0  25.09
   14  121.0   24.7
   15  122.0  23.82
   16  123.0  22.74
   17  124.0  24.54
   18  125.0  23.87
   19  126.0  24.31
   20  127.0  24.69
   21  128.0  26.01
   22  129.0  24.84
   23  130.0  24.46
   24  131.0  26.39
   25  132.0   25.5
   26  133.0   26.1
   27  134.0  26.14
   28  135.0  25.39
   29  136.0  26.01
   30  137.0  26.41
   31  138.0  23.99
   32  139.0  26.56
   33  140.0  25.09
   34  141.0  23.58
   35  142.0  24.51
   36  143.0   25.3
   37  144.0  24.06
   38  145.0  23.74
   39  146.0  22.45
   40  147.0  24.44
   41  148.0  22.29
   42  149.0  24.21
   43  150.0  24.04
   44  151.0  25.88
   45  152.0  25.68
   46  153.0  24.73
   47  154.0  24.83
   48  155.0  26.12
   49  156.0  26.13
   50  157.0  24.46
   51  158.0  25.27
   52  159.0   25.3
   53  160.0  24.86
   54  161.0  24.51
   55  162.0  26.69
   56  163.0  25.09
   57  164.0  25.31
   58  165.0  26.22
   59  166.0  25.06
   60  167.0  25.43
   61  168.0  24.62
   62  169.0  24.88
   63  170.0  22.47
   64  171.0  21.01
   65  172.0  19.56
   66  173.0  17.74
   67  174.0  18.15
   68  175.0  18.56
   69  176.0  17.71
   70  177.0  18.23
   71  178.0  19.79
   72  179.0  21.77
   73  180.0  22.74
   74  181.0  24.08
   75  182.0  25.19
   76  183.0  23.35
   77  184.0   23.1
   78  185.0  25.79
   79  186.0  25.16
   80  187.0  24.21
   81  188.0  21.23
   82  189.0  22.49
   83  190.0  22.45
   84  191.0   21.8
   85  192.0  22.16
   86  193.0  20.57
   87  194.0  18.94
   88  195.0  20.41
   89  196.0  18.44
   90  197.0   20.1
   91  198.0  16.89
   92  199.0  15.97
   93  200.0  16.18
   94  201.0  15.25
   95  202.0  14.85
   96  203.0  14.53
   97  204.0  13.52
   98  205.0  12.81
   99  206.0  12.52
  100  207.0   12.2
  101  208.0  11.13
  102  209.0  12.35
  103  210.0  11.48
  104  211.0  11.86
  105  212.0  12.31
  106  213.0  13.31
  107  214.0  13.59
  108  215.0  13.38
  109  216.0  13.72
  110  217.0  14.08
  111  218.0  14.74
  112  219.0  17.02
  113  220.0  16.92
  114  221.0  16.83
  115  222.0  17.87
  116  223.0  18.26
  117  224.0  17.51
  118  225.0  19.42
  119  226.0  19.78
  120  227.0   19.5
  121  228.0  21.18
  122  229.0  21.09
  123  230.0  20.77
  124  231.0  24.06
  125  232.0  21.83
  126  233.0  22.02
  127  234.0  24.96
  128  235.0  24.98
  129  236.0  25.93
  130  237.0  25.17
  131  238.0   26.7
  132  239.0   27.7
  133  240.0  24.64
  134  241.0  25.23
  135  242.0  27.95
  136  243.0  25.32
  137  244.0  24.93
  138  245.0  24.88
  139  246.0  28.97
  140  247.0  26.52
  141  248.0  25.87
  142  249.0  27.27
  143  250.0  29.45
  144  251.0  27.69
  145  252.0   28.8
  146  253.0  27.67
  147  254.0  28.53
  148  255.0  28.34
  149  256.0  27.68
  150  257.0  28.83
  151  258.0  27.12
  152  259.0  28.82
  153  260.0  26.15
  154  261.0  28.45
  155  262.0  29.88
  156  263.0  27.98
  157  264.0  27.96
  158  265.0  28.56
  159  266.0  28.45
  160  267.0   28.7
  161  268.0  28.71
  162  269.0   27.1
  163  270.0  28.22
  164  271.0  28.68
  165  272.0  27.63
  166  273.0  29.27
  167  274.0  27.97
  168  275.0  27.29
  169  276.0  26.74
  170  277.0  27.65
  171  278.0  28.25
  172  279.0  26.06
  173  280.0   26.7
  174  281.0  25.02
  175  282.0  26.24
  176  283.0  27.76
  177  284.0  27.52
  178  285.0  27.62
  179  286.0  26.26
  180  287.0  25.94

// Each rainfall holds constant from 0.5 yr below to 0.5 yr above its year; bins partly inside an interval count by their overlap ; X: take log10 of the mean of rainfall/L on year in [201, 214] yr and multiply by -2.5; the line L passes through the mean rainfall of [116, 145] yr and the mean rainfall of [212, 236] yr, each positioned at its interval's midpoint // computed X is 0.46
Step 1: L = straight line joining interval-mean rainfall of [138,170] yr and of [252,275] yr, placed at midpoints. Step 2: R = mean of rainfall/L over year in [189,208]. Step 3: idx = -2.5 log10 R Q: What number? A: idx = 0.46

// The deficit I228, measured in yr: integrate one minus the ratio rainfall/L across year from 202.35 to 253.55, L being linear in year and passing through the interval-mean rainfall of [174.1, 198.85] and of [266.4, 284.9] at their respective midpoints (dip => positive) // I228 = 8.9 yr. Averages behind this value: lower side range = 21.3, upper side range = 27.5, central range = 20.2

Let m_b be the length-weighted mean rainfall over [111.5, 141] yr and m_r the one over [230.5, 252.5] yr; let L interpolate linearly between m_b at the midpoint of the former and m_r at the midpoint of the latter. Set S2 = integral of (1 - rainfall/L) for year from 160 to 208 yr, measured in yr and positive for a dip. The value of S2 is 9.1 yr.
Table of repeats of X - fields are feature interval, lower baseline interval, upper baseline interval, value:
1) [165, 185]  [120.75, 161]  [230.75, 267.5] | 0.161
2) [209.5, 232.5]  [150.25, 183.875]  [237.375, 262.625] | 0.463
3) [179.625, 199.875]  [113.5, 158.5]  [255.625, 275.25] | 0.207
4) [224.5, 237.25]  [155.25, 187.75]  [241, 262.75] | 0.184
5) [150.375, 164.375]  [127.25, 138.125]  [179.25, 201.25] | -0.070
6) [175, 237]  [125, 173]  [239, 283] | 0.363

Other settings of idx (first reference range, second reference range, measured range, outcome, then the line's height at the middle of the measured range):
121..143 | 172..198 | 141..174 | -0.045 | 23.2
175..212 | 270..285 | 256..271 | -0.093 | 25.9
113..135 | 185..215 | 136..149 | -0.069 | 22.9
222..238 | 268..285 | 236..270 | -0.120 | 24.6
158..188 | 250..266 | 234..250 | 0.042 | 27.2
